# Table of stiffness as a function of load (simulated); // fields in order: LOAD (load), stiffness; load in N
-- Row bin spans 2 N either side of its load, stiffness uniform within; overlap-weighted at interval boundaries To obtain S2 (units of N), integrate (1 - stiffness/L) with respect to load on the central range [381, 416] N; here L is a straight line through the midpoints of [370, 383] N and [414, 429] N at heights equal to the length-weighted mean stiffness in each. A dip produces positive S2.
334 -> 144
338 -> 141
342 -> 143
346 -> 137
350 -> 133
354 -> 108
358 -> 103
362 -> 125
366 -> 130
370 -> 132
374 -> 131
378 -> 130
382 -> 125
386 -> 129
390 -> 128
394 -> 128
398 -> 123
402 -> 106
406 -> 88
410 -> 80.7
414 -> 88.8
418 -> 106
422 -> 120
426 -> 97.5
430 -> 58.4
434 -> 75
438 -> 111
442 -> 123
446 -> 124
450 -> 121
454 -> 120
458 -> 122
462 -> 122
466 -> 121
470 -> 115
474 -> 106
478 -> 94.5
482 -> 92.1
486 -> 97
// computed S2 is 1.9 N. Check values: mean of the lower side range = 129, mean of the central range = 110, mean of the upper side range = 102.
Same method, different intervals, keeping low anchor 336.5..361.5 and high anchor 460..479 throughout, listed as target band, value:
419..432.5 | 2.9 N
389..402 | -0.2 N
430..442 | 2.5 N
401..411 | 2.4 N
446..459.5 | -0.8 N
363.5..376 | -0.6 N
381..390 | -0.3 N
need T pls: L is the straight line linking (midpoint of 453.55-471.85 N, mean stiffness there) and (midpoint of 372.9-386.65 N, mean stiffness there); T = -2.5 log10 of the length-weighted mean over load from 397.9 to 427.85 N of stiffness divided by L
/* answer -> 0.24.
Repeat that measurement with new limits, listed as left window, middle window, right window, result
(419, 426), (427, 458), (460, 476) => 0.08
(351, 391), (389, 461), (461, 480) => 0.10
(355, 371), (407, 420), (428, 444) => 0.10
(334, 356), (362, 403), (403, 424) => -0.12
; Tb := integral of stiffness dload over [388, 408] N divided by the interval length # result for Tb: 115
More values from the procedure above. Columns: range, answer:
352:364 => 112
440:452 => 123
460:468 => 122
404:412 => 84.3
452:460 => 121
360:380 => 130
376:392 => 128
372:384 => 129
